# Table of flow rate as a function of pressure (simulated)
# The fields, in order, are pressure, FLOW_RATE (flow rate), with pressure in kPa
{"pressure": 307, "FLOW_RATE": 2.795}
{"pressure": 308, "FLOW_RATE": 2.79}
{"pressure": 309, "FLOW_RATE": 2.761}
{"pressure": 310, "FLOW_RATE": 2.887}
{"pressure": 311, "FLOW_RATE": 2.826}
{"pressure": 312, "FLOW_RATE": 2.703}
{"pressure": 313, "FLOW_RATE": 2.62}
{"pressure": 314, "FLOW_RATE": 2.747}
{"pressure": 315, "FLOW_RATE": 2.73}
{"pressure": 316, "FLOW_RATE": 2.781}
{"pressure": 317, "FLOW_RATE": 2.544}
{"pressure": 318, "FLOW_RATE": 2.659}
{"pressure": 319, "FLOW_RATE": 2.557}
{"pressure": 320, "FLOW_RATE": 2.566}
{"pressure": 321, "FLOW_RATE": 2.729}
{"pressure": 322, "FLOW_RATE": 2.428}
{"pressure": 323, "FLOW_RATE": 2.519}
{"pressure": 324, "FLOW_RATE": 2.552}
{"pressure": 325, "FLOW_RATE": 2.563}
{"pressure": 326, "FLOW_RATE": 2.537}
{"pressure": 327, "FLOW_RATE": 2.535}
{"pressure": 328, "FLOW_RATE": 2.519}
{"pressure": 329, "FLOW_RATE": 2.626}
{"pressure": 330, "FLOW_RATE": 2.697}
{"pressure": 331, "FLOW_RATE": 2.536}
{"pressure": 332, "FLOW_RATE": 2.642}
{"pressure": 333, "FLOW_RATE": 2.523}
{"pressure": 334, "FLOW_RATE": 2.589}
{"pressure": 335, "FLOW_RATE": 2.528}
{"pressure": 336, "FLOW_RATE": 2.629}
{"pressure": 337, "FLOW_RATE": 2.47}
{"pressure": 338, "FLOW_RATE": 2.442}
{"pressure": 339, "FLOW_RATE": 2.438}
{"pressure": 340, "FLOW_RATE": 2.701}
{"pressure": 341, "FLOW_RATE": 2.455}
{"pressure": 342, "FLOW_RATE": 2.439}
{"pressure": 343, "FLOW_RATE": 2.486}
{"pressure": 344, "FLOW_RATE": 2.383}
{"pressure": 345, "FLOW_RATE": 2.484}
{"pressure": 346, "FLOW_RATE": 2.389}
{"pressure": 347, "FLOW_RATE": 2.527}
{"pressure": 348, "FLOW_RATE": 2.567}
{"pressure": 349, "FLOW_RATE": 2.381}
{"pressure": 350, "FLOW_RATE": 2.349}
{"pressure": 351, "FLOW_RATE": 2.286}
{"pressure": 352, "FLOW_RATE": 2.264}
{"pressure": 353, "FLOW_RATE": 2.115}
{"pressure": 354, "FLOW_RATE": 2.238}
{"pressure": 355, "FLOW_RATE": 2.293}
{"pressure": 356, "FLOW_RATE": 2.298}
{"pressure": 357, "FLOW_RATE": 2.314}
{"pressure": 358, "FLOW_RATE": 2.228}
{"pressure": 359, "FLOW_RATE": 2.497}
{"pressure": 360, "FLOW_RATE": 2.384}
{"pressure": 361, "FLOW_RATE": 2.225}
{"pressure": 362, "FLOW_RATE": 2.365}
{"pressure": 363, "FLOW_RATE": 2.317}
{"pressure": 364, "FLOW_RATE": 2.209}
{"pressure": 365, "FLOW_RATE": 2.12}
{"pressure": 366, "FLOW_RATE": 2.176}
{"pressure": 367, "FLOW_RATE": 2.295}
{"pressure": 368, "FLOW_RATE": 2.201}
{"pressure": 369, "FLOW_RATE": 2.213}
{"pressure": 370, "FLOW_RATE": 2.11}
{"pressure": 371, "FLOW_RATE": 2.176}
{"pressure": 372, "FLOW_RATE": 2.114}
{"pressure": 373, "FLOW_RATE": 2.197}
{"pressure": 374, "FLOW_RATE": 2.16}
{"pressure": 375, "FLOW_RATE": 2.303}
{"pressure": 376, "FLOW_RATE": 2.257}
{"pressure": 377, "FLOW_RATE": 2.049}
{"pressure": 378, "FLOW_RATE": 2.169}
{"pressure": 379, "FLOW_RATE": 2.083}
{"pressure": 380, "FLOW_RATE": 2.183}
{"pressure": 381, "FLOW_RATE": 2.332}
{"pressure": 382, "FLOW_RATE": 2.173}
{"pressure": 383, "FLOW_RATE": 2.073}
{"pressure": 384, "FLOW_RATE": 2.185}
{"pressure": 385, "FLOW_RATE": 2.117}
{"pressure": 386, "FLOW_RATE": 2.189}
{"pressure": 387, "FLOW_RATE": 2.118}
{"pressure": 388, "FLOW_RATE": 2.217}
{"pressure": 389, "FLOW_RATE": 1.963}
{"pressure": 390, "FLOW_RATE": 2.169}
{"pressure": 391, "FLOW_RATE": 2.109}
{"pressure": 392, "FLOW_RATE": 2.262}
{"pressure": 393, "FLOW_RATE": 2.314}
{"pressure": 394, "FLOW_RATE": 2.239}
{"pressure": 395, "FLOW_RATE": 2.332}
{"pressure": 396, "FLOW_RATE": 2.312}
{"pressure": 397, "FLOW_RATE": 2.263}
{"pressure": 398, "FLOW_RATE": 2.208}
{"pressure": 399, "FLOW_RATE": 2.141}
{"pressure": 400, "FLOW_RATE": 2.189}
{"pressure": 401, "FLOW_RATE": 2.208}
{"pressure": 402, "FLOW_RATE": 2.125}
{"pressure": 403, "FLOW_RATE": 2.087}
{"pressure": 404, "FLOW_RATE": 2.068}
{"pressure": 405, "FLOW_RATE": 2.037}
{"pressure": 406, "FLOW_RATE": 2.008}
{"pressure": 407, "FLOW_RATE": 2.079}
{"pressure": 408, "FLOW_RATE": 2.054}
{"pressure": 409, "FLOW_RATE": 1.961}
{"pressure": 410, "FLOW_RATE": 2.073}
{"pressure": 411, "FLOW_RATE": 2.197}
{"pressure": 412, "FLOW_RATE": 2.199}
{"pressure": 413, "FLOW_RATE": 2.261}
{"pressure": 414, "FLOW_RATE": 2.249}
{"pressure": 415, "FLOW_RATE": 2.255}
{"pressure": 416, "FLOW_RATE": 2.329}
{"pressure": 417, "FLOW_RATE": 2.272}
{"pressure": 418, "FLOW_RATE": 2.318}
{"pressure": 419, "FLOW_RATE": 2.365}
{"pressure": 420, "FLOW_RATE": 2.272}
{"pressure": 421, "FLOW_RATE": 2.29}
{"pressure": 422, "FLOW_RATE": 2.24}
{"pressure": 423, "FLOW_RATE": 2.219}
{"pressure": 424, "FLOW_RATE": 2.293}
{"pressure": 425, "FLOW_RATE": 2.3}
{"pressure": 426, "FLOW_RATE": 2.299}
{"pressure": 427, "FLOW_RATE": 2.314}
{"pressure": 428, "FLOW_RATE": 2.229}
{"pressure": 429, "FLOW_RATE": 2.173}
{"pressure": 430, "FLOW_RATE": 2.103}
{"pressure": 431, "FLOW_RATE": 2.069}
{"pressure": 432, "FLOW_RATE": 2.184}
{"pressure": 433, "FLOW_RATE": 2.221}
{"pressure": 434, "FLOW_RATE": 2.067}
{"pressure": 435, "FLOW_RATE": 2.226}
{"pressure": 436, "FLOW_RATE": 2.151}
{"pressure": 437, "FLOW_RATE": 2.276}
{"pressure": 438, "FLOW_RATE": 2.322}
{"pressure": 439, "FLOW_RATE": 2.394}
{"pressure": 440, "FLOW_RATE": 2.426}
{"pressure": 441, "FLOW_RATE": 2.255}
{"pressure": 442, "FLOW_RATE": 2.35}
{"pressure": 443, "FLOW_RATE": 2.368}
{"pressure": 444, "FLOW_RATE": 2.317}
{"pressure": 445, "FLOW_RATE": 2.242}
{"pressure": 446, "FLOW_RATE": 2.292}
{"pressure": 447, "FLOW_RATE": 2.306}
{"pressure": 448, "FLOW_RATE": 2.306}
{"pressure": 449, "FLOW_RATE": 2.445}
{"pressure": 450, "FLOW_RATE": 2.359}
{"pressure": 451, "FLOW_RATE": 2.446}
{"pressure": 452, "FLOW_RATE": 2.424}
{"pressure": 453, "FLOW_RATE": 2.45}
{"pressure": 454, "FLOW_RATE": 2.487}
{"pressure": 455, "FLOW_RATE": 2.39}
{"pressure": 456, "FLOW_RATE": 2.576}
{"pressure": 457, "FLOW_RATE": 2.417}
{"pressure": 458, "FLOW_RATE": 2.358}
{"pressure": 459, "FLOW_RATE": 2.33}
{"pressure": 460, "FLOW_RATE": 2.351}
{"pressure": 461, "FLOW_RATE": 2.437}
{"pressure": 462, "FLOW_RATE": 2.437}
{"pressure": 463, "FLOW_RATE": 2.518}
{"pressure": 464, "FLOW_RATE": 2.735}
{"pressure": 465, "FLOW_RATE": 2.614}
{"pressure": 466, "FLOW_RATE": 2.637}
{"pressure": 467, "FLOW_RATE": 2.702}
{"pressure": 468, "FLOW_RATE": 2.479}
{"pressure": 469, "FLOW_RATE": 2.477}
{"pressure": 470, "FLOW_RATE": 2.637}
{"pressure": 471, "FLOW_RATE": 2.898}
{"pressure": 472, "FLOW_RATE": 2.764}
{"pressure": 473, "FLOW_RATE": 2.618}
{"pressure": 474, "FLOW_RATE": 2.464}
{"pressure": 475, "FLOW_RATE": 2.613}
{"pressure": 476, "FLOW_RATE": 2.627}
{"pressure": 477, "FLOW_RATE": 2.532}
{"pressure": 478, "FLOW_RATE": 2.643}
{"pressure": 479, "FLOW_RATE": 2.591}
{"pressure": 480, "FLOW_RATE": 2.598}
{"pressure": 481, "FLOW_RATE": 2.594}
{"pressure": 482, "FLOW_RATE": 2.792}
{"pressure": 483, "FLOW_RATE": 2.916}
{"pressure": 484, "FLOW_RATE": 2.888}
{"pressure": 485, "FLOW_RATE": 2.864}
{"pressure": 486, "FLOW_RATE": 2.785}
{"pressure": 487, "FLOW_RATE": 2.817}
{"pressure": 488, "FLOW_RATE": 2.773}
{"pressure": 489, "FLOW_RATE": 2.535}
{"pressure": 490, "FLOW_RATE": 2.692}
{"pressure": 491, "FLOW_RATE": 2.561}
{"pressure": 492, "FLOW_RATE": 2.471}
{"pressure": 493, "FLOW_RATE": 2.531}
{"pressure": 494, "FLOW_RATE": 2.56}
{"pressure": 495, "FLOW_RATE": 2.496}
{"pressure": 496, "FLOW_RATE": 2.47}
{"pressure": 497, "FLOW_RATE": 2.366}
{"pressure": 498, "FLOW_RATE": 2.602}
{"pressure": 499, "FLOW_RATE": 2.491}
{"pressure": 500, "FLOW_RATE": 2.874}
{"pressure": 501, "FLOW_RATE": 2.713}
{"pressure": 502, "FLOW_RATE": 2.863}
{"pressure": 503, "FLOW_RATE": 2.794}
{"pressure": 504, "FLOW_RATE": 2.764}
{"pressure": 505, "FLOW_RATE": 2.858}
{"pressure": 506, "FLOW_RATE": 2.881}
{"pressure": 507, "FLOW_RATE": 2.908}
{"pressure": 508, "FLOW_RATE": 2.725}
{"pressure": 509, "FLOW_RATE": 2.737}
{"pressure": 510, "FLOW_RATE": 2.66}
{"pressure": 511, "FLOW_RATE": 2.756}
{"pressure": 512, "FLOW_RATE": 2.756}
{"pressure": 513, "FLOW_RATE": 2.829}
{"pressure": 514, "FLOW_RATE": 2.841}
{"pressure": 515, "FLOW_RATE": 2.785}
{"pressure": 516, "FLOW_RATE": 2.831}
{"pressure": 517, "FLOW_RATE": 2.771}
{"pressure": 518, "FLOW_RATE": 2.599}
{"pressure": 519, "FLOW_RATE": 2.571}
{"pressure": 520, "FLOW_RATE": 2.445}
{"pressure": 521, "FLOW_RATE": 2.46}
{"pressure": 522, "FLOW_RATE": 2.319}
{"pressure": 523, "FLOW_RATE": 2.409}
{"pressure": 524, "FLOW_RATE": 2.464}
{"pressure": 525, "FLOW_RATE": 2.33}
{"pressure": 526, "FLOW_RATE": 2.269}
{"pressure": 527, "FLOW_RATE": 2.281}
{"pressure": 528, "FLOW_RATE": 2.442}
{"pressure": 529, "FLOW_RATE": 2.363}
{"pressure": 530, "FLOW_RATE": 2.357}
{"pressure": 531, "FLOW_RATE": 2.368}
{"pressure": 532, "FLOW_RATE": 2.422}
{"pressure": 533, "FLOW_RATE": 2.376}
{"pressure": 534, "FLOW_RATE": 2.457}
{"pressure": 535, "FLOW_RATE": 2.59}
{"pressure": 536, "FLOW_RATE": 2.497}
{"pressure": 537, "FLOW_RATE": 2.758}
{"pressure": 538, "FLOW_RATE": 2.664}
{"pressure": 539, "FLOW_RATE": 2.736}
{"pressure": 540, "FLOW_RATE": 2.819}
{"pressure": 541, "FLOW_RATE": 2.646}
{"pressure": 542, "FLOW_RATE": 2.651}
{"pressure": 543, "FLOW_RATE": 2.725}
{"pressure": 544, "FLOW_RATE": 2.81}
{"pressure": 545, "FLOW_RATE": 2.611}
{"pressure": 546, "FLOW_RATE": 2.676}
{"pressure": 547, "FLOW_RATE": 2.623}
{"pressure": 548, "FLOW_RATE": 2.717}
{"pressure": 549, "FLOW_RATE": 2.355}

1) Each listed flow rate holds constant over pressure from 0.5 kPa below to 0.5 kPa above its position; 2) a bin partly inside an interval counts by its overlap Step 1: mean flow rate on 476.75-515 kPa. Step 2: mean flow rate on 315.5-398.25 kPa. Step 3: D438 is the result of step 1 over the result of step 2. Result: 1.1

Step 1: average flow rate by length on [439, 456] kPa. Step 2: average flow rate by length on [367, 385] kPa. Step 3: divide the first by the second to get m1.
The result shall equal 1.09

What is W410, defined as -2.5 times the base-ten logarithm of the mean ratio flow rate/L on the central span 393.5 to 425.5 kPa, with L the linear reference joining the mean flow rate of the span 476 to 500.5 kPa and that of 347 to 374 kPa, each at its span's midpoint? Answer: 0.100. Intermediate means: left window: 2.27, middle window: 2.2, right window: 2.64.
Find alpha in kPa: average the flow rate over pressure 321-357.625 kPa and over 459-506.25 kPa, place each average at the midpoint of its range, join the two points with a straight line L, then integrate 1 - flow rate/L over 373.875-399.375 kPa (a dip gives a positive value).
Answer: 3.4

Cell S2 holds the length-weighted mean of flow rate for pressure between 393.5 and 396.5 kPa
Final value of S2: 2.29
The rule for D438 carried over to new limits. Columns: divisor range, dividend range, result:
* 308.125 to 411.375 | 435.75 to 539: 1.09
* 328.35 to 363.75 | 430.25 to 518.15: 1.05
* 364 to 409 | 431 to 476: 1.12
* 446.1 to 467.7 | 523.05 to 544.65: 1.03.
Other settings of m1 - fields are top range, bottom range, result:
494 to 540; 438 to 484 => 1.04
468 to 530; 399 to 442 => 1.19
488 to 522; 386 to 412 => 1.24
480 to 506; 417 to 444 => 1.19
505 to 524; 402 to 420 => 1.24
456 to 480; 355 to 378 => 1.15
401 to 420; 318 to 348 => 0.85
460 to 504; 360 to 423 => 1.20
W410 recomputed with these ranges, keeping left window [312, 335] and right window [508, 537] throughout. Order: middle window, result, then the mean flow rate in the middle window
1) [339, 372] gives 0.12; 2.33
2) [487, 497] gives -0.01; 2.57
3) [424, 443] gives 0.15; 2.25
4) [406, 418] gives 0.18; 2.17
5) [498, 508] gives -0.09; 2.78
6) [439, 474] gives 0.04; 2.47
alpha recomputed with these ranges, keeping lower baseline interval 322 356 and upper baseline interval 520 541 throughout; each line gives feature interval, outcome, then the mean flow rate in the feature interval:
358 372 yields 1.28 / 2.25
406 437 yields 3.33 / 2.21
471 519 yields -4.31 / 2.69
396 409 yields 1.84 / 2.12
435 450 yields 0.95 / 2.32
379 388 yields 1.11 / 2.17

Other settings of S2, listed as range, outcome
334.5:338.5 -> 2.52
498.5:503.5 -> 2.75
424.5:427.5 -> 2.3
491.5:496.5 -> 2.51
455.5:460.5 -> 2.41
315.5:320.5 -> 2.62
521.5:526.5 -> 2.36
